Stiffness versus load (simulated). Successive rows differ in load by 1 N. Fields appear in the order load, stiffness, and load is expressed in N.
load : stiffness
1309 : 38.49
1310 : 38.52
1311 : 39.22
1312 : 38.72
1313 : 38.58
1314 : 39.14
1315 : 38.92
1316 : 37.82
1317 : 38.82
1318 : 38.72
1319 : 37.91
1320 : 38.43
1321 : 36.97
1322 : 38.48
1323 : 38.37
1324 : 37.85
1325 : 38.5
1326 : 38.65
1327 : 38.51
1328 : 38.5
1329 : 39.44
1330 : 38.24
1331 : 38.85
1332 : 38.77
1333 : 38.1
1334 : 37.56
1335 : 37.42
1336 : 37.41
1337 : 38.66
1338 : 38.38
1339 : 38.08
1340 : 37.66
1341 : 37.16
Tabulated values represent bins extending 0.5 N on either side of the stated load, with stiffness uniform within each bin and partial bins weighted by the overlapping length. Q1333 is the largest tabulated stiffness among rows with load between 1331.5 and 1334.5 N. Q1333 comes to 38.77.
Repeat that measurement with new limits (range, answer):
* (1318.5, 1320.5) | 38.43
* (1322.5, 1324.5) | 38.37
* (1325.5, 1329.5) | 39.44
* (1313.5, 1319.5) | 39.14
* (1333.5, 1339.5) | 38.66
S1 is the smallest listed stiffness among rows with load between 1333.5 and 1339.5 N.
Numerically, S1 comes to 37.41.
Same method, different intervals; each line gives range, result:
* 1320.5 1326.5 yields 36.97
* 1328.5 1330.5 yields 38.24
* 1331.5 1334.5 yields 37.56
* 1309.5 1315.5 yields 38.52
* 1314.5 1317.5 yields 37.82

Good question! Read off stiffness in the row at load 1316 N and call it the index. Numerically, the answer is 37.82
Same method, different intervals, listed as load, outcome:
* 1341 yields 37.16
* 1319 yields 37.91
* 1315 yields 38.92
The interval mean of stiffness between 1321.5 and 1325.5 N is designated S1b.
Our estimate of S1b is 38.3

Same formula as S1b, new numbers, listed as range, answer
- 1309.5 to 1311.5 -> 38.9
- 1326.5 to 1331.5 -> 38.7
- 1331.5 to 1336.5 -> 37.9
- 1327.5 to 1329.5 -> 39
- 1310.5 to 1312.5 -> 39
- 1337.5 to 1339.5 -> 38.2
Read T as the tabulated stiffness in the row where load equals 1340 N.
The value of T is 37.66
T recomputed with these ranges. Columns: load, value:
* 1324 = 37.85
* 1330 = 38.24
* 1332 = 38.77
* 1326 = 38.65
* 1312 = 38.72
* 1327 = 38.51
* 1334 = 37.56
